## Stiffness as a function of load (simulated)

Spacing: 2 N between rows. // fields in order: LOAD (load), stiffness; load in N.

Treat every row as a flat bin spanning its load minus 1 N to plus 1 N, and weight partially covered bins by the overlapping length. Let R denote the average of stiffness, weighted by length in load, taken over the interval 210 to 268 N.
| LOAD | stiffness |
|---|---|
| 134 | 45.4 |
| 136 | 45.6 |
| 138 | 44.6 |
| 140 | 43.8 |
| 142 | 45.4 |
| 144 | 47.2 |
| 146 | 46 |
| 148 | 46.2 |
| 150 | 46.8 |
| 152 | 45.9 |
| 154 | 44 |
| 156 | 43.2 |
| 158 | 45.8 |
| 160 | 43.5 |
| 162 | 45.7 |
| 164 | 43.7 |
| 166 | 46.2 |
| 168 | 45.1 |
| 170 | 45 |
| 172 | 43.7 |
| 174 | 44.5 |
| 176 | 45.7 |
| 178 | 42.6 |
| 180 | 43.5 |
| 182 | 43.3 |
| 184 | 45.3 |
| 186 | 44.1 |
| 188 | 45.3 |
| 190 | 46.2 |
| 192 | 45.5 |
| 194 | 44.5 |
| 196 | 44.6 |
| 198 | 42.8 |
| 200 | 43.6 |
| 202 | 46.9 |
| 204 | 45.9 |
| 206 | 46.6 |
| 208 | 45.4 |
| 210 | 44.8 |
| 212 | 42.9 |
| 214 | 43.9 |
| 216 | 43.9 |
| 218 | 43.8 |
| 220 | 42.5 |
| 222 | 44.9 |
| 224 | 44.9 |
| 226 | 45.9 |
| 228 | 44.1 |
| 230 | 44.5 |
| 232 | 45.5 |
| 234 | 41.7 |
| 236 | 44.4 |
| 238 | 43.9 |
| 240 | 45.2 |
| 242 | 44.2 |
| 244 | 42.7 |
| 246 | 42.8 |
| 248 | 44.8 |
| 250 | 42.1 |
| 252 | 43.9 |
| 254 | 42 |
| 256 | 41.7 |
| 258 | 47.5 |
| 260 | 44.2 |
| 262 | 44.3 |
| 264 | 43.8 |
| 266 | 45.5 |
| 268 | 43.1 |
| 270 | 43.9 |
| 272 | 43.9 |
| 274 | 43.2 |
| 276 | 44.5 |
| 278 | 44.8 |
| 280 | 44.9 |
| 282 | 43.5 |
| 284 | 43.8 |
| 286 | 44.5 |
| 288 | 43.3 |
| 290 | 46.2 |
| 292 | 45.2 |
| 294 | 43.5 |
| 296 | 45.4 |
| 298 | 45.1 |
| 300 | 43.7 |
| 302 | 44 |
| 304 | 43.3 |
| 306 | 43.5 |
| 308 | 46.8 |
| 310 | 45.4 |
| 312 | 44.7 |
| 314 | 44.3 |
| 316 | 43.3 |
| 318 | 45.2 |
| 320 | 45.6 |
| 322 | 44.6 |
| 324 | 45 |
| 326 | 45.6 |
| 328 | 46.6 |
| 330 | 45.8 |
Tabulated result 44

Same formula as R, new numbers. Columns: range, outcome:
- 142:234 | 44.8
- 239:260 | 43.7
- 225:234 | 44.6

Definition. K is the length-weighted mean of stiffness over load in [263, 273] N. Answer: 44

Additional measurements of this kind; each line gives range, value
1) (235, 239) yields 44.1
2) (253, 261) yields 43.9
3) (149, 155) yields 45.6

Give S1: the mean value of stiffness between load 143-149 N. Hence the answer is 46.5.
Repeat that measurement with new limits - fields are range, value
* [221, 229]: 45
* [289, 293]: 45.7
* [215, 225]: 44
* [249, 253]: 43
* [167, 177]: 44.8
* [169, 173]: 44.4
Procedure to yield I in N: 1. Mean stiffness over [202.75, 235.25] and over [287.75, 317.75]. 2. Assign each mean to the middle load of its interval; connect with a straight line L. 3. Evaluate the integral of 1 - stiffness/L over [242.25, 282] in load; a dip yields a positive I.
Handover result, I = 0.6 N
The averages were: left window 44.5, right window 44.6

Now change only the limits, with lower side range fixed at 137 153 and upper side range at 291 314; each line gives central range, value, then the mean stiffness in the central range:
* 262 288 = 0.4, 44.1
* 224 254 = 0.7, 43.9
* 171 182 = 0.4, 43.9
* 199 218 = 0.2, 44.8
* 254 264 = 0.2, 44.1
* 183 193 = 0.0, 45.3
